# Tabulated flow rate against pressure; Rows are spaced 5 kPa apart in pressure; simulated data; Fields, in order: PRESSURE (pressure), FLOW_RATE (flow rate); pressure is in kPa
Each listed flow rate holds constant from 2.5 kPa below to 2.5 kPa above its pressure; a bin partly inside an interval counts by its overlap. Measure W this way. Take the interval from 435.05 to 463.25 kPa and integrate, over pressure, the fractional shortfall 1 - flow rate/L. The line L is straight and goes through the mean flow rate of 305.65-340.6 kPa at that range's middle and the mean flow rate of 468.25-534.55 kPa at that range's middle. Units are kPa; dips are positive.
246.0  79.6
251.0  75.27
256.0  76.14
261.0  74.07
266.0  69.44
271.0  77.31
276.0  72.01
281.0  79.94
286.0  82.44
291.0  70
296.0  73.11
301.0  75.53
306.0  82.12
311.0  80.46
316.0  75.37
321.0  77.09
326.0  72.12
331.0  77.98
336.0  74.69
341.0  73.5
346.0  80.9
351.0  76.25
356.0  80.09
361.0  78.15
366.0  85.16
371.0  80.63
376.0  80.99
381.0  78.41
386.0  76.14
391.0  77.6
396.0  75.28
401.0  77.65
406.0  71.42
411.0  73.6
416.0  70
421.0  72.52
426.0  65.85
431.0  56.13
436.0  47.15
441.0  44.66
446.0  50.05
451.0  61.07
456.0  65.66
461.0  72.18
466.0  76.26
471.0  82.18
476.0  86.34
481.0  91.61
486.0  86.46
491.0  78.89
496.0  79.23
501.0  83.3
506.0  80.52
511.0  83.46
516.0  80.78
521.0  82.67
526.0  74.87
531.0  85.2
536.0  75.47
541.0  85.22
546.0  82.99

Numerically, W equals 8.3 kPa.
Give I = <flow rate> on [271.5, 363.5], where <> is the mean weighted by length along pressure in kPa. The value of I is 76.8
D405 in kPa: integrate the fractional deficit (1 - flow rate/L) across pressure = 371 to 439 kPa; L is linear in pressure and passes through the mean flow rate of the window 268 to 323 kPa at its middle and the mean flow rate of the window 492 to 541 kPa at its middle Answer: 6.6 kPa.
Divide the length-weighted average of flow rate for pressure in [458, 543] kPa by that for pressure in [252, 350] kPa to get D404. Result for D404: 1.07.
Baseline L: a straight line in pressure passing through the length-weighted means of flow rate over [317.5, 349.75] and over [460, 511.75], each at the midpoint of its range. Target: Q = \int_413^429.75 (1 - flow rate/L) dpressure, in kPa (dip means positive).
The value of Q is 2.30 kPa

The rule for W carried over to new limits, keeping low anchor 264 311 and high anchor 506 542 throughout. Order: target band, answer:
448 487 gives 1.3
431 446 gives 5.8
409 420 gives 1.0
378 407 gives 0.7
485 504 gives -0.3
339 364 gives -0.2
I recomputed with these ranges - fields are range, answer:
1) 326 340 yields 75.3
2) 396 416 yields 73.8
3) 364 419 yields 76.9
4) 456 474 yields 75.6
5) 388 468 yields 66.1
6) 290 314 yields 76.6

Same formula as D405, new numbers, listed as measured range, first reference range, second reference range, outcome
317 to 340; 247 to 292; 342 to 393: 0.7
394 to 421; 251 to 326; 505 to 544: 1.7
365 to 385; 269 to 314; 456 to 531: -0.5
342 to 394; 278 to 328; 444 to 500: -1.9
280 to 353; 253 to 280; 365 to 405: -0.7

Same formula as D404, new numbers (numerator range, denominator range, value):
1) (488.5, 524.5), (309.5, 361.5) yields 1.06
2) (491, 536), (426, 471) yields 1.33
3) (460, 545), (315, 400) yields 1.05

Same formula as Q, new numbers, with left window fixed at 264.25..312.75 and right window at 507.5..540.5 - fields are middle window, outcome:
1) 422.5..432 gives 1.9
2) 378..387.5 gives 0.1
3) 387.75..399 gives 0.3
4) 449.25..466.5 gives 2.4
